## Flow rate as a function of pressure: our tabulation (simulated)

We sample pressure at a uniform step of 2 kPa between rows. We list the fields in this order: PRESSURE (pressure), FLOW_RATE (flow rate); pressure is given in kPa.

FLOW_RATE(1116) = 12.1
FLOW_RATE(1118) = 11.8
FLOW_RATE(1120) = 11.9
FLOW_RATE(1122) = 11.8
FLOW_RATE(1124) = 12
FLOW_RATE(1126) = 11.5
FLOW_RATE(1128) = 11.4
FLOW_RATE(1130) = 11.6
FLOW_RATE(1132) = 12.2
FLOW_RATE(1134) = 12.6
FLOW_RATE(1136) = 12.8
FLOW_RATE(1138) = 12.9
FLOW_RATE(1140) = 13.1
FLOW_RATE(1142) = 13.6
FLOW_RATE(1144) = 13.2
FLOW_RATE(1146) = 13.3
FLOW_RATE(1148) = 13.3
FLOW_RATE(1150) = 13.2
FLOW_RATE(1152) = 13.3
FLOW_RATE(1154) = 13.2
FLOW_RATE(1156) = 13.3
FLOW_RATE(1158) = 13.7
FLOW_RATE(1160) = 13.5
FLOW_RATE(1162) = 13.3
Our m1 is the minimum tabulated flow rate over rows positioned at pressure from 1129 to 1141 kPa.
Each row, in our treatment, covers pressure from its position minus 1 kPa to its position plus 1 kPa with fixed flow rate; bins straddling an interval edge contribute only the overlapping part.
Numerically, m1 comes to 11.6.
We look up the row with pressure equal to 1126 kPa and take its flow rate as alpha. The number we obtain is 11.5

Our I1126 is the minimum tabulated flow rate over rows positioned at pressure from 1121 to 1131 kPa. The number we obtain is 11.4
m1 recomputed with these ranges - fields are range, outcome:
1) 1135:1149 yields 12.8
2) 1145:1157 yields 13.2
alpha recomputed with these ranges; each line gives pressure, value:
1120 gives 11.9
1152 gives 13.3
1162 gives 13.3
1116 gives 12.1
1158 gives 13.7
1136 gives 12.8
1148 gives 13.3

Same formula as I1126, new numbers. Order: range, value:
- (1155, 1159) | 13.3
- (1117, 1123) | 11.8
